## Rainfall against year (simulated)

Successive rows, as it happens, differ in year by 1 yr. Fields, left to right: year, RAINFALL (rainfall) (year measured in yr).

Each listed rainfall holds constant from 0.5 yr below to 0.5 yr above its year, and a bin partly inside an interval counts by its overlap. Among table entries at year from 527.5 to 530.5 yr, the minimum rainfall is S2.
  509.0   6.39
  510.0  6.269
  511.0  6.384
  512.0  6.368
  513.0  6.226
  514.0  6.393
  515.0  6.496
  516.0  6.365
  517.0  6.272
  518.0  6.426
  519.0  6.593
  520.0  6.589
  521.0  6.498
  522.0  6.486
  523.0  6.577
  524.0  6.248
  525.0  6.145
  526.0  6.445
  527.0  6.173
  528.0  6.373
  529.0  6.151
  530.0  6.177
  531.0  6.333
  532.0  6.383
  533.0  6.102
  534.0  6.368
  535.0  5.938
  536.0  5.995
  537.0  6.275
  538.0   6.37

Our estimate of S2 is 6.151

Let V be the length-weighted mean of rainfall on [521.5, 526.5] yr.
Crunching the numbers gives 6.38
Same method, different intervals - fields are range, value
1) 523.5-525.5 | 6.2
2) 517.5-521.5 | 6.53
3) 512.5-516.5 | 6.37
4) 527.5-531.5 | 6.26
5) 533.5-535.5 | 6.15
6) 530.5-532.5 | 6.36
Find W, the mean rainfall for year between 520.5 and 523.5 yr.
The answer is 6.52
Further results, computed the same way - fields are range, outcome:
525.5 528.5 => 6.33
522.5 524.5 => 6.41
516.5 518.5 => 6.35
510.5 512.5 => 6.38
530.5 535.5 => 6.22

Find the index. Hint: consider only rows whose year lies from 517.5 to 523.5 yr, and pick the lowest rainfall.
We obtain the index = 6.426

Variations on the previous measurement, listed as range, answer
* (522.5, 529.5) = 6.145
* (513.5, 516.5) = 6.365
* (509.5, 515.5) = 6.226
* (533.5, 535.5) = 5.938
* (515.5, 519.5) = 6.272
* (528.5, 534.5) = 6.102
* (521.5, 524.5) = 6.248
